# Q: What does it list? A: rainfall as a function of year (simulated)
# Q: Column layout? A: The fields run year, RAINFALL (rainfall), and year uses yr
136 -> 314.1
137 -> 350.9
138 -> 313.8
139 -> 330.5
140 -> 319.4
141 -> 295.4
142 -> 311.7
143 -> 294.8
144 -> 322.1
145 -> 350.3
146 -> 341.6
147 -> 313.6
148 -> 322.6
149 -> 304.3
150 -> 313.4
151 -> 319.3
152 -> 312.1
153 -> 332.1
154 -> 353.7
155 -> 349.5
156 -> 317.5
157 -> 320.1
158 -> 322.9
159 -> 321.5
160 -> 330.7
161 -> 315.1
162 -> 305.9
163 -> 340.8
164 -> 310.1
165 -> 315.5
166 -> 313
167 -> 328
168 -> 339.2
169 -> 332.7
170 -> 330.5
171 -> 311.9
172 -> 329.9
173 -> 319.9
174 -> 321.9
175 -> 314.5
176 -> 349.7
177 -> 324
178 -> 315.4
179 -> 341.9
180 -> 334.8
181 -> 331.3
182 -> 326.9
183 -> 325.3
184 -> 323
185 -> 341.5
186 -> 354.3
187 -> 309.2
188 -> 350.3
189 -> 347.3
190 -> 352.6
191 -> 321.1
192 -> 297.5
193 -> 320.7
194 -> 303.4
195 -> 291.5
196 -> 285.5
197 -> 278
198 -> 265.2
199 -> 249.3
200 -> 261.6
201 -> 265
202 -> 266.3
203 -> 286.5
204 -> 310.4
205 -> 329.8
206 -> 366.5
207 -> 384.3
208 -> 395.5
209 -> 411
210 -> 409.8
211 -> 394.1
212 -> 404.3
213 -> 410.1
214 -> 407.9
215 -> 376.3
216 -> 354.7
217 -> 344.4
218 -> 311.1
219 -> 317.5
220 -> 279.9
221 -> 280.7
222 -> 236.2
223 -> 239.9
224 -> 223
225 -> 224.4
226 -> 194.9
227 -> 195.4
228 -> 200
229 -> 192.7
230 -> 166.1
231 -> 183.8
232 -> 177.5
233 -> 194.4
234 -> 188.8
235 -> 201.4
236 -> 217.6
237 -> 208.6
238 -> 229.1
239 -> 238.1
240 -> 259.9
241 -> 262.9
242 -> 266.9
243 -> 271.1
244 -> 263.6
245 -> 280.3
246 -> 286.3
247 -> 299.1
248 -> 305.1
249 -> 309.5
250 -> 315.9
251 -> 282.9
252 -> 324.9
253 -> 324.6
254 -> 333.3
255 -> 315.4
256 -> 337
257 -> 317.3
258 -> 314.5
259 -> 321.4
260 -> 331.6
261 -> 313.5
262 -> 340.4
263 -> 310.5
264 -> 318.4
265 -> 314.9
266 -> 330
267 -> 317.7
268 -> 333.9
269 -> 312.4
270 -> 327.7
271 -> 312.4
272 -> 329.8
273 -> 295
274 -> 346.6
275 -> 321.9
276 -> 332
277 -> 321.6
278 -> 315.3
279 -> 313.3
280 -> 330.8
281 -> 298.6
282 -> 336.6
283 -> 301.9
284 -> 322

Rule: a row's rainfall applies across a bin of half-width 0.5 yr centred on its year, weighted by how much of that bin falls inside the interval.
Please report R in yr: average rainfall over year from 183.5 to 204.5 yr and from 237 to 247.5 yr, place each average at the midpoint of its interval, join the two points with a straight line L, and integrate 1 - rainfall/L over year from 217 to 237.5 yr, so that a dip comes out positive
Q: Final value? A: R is 3.8 yr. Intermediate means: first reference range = 304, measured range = 225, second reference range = 263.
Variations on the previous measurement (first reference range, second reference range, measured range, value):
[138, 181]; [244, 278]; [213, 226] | 0.8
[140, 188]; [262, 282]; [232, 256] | 4.0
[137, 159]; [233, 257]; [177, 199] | -1.1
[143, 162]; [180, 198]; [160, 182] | -0.2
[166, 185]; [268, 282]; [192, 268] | 7.6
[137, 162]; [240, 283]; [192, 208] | 0.9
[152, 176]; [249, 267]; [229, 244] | 4.7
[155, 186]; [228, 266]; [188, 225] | -2.4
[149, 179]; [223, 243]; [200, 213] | -4.9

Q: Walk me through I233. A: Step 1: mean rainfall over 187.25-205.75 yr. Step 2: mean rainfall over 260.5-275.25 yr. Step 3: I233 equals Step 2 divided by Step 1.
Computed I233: 1.1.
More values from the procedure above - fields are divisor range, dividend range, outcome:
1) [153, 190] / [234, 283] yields 0.91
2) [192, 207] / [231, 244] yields 0.77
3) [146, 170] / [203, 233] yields 0.92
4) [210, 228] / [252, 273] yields 1.05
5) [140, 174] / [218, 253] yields 0.77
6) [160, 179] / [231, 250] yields 0.77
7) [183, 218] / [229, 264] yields 0.82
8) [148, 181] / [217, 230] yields 0.75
